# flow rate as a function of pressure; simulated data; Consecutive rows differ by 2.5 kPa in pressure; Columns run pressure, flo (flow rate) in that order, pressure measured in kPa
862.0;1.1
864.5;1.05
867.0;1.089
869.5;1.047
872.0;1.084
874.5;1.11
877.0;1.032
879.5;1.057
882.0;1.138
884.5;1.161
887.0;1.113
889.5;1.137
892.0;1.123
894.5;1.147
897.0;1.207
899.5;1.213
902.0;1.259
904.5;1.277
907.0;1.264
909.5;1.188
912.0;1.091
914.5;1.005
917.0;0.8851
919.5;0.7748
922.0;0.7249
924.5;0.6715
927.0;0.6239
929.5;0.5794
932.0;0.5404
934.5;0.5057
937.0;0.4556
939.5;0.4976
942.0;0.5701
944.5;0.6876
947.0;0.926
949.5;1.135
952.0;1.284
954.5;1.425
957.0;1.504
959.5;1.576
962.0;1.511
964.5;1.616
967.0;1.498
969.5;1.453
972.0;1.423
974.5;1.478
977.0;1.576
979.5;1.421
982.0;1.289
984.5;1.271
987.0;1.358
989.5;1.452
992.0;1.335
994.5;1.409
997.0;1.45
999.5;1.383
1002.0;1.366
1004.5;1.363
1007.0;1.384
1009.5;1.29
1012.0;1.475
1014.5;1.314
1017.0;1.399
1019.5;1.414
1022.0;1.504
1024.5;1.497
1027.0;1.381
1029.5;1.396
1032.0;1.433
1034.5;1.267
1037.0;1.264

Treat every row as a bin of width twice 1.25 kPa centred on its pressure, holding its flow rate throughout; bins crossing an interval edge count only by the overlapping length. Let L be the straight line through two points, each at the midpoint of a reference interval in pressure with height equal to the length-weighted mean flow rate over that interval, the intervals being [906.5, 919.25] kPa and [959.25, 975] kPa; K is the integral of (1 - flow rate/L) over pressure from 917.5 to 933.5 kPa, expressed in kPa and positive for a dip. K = 6.8 kPa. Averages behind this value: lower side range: 1.05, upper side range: 1.5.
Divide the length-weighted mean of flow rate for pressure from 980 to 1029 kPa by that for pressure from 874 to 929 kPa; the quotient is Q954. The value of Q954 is 1.3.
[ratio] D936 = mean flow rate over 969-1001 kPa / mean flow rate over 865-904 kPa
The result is 1.25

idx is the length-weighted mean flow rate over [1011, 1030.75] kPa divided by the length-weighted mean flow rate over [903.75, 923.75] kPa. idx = 1.4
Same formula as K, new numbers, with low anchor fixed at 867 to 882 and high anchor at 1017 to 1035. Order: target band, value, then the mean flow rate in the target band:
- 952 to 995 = -4.8 kPa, 1.44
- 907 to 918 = 0.8 kPa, 1.07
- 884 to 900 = -0.6 kPa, 1.15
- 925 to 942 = 9.4 kPa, 0.543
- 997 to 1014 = -0.1 kPa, 1.38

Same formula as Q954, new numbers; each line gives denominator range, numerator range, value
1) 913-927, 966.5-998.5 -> 1.77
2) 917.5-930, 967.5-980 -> 2.13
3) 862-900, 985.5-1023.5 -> 1.25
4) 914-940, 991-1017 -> 2.10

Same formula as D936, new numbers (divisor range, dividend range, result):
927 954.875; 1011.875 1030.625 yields 1.88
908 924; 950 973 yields 1.56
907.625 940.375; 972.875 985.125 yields 1.89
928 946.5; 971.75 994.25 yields 2.48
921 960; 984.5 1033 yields 1.66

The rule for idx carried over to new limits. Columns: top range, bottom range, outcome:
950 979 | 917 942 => 2.42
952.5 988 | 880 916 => 1.25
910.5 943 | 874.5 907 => 0.60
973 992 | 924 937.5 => 2.49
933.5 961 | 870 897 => 0.87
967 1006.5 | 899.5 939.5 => 1.64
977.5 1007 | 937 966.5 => 1.21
